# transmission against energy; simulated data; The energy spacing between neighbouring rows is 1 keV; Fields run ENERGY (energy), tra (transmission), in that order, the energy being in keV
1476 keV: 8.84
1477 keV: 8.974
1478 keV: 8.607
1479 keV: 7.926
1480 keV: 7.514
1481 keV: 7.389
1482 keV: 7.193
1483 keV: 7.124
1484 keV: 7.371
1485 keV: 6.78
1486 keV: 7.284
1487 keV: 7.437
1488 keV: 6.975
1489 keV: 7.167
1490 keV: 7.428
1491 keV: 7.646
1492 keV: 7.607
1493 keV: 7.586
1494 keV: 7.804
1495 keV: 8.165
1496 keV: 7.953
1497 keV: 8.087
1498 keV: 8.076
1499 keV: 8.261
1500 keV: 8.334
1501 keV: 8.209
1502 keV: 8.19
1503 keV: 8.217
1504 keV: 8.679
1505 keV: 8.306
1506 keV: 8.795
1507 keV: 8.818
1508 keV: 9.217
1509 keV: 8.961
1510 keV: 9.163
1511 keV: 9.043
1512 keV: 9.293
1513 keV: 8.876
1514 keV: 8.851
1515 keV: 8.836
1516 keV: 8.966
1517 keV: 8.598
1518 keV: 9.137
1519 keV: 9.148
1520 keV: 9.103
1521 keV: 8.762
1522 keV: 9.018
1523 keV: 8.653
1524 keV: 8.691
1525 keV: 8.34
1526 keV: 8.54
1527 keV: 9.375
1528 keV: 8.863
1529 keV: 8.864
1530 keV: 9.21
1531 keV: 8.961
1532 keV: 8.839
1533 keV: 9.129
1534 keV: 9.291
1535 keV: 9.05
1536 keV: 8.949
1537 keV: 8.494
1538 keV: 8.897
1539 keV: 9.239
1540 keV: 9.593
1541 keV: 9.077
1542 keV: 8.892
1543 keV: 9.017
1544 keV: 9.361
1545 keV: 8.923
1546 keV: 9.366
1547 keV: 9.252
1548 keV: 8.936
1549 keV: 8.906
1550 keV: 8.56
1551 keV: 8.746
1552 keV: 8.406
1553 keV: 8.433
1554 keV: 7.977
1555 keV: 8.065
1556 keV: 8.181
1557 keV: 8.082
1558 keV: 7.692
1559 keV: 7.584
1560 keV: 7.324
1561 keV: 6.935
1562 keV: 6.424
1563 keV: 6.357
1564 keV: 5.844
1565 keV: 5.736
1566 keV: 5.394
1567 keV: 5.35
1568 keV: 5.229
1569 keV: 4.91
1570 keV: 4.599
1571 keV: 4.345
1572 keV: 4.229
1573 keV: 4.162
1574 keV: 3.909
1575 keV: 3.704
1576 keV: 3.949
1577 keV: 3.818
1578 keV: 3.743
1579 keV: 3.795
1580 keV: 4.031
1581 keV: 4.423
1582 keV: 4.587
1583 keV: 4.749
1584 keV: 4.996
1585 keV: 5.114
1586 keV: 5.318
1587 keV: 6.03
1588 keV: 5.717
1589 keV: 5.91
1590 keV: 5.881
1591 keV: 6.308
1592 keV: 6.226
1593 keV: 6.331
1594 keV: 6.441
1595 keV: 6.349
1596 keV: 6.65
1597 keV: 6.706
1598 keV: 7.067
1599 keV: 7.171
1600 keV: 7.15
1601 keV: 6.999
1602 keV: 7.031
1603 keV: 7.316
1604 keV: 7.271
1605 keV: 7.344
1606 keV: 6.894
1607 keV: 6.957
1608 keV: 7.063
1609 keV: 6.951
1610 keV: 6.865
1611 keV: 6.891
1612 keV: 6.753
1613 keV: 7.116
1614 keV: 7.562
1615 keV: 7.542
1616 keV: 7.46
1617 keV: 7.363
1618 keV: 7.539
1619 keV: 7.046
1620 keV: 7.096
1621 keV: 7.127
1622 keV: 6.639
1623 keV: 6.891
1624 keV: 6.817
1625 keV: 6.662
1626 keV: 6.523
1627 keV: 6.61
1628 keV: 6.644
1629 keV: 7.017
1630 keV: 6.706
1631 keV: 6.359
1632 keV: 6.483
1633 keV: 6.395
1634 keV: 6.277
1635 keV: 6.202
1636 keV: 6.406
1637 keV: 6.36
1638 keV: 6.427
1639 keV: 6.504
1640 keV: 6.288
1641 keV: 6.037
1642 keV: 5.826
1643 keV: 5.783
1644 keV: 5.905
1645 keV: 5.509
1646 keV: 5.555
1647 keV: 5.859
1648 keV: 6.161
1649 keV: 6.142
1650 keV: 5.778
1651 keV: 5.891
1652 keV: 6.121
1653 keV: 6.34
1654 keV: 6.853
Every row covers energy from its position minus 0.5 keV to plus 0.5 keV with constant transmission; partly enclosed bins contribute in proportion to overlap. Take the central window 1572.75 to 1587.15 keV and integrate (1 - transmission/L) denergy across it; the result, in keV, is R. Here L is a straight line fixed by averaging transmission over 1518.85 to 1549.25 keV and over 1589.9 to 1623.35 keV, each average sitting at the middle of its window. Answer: 6.2 keV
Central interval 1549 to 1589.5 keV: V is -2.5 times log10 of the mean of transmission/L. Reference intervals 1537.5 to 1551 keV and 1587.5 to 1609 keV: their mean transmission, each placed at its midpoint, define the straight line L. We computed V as 0.35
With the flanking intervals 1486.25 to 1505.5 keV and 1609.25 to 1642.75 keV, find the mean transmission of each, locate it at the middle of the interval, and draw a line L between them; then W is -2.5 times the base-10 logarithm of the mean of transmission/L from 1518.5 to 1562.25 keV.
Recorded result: -0.16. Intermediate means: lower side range 7.89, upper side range 6.73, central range 8.68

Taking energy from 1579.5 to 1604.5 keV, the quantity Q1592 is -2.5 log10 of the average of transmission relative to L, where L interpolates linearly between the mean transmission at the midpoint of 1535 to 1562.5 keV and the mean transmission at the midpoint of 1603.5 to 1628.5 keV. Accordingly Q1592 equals 0.233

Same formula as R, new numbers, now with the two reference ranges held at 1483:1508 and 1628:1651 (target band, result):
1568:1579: 4.4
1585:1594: 1.1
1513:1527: -2.3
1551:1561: -1.1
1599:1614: -1.1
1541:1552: -2.5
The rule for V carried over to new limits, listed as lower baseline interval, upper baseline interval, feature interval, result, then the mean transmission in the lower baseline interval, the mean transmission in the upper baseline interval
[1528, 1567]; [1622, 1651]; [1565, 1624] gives 0.189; 8.28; 6.29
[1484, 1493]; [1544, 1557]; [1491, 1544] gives -0.103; 7.31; 8.65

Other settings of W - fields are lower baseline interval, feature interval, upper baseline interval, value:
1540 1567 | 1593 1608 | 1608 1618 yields 0.06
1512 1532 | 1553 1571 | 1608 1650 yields 0.22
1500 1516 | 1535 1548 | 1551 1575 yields -0.24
